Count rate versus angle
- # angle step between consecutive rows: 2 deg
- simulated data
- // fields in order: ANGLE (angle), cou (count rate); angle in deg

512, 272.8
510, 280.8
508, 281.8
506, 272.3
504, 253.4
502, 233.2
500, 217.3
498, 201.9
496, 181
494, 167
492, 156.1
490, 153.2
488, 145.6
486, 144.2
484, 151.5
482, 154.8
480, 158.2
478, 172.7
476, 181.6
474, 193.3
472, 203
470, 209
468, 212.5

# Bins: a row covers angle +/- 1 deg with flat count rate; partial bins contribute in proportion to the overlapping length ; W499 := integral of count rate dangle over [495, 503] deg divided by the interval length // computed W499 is 208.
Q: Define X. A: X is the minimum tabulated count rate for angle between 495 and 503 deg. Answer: 181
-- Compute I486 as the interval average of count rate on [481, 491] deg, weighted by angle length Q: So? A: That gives 150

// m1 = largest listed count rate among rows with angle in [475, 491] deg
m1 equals 181.6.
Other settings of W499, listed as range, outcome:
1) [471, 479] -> 188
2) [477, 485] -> 159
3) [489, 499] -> 172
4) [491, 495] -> 162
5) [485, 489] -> 145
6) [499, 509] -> 252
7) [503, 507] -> 263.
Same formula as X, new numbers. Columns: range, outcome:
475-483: 154.8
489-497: 153.2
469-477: 181.6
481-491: 144.2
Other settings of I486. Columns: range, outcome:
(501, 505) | 243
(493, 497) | 174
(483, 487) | 148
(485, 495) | 153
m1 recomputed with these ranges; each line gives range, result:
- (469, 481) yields 209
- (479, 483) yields 158.2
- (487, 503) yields 233.2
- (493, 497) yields 181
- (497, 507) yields 272.3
